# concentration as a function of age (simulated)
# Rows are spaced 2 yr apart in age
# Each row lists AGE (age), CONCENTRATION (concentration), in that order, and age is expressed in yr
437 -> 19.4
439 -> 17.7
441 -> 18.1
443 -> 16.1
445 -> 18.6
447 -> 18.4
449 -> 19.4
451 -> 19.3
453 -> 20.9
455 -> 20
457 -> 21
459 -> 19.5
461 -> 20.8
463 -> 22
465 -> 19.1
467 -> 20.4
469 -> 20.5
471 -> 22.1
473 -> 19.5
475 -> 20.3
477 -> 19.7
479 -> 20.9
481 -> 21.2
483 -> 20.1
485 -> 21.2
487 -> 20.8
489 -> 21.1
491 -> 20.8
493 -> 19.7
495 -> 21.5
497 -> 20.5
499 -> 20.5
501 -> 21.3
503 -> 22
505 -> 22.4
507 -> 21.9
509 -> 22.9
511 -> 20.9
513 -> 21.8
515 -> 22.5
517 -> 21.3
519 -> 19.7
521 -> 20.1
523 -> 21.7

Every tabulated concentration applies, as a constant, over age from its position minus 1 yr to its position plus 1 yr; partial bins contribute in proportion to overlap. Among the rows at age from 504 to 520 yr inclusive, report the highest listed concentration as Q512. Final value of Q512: 22.9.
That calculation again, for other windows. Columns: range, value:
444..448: 18.6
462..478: 22.1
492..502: 21.5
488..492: 21.1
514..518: 22.5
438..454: 20.9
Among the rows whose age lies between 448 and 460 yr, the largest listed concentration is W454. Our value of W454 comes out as 21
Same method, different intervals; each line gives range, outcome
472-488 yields 21.2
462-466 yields 22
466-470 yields 20.5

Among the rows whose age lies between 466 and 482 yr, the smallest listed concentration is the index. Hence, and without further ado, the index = 19.5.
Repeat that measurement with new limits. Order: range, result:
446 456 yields 18.4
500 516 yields 20.9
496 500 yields 20.5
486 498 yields 19.7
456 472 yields 19.1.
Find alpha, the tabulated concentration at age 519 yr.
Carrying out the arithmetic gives 19.7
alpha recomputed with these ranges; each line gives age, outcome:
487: 20.8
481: 21.2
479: 20.9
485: 21.2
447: 18.4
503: 22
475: 20.3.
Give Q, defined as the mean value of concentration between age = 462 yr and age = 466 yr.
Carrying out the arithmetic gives 20.6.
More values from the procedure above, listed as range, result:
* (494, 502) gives 20.9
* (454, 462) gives 20.3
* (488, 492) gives 21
